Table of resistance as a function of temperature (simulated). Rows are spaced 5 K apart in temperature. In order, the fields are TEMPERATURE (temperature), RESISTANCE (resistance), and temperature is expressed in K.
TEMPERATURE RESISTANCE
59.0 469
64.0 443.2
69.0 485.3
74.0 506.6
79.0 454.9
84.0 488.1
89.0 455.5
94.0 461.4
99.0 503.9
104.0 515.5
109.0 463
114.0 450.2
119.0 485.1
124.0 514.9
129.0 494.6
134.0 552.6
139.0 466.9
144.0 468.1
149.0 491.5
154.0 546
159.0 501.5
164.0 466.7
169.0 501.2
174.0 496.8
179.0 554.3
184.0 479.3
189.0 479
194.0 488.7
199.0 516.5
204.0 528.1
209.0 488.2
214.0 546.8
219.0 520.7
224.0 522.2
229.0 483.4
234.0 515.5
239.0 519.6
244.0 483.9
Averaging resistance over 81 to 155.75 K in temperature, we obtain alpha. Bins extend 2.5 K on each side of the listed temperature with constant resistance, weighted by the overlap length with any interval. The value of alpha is 490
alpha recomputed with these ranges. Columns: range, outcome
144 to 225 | 506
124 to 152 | 497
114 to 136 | 504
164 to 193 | 498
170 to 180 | 518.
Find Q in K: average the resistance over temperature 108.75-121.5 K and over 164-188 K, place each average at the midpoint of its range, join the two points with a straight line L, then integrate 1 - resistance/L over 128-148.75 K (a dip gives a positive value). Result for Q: -0.66 K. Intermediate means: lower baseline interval 467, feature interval 495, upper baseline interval 502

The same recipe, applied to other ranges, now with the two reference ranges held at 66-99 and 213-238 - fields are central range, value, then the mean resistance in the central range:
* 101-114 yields 0.04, 482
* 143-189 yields -0.06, 500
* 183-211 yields 0.58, 498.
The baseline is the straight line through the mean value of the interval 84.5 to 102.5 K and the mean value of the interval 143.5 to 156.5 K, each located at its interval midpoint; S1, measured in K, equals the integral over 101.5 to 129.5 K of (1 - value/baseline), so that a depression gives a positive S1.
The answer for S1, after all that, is 0.1 K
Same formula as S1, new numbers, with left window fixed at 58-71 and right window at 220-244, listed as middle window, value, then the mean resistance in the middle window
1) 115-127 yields -0.4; 494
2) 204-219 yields -0.5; 520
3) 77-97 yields 0.2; 466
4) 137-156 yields -0.2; 492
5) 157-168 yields 0.1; 486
